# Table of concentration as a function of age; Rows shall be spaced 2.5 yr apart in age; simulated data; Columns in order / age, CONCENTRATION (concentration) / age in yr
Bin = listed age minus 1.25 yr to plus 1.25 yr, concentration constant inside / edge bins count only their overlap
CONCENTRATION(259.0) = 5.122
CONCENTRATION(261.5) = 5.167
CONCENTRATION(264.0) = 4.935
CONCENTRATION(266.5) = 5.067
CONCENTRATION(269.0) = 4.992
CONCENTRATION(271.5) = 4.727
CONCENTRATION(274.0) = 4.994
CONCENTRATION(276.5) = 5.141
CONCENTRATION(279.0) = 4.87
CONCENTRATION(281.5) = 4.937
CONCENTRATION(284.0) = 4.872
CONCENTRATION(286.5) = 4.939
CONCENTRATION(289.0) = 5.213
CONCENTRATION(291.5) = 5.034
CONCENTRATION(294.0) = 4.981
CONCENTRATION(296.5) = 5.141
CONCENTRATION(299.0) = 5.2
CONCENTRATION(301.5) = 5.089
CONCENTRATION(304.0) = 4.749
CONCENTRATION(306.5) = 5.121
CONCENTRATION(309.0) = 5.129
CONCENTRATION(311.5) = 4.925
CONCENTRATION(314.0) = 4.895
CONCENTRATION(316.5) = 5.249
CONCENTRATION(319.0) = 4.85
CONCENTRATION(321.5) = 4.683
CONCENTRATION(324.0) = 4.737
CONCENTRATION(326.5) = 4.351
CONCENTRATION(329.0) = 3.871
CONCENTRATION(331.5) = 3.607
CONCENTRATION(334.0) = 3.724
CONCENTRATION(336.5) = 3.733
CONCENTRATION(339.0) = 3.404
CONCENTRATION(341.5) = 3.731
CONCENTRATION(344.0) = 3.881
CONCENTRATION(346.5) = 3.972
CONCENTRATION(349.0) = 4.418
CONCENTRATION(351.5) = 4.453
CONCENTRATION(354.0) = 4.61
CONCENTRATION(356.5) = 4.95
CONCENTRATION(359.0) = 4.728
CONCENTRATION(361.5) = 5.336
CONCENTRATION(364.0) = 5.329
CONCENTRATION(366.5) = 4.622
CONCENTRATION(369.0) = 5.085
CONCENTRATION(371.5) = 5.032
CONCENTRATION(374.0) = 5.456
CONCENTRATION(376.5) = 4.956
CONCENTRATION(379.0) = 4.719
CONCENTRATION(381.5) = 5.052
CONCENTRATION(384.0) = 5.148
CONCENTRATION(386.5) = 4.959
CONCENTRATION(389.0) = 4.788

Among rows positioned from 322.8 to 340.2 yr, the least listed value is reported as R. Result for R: 3.404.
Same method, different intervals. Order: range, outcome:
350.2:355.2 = 4.453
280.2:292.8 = 4.872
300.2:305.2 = 4.749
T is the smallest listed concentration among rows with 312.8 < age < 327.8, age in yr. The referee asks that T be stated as 4.351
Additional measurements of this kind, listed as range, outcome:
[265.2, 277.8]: 4.727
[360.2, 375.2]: 4.622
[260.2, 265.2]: 4.935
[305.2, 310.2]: 5.121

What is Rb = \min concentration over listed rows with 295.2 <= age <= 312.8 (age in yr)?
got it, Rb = 4.749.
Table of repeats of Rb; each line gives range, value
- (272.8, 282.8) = 4.87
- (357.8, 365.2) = 4.728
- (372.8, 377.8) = 4.956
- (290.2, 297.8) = 4.981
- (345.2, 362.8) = 3.972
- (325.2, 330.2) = 3.871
